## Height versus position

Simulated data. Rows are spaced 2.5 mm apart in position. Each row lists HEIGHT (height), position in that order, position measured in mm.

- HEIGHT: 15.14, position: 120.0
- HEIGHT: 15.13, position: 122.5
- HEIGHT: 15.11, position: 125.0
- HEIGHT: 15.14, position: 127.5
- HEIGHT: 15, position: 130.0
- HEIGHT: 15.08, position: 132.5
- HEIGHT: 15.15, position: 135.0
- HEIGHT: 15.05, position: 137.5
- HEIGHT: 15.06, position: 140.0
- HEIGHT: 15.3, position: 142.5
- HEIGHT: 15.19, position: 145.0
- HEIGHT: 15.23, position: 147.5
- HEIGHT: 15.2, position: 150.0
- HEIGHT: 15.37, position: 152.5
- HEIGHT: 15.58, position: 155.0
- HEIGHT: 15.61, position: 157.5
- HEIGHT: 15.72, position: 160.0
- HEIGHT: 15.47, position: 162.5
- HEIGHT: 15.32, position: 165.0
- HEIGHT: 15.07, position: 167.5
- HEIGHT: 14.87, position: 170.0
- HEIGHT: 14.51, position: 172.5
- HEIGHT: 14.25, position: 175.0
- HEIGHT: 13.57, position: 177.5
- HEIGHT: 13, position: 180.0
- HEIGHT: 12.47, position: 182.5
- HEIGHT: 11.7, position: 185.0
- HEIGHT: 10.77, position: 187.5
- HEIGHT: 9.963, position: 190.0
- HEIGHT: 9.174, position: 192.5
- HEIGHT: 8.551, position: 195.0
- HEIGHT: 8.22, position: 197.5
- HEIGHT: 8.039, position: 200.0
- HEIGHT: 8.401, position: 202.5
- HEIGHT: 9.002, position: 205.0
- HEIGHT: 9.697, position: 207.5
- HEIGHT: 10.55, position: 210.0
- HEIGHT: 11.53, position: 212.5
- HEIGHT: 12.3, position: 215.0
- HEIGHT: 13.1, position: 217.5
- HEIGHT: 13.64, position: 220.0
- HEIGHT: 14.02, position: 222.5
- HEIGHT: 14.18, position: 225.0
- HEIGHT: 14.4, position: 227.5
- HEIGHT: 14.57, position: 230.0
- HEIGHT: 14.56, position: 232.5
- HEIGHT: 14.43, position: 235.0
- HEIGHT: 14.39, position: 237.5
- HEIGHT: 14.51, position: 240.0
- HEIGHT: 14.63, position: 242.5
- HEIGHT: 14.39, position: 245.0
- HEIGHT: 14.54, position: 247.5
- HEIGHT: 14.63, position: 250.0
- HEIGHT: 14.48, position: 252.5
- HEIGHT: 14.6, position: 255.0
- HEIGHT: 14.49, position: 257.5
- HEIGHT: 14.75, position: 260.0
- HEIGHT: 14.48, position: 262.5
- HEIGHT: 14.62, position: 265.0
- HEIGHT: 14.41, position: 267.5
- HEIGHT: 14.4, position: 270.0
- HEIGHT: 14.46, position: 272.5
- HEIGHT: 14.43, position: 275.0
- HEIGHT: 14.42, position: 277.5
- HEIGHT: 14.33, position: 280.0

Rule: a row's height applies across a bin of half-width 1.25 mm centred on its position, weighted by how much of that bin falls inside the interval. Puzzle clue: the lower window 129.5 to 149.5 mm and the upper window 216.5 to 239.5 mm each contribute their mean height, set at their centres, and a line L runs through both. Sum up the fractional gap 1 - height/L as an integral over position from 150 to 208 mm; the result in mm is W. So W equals 9.0 mm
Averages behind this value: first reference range 15.1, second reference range 14.2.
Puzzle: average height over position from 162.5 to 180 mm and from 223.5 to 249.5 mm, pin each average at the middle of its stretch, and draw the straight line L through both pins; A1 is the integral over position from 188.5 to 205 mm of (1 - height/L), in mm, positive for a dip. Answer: 6.5 mm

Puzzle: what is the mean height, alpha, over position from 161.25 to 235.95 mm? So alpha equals 12.3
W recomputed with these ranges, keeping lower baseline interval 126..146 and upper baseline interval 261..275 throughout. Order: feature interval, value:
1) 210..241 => 2.14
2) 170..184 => 1.20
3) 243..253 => 0.04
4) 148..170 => -0.55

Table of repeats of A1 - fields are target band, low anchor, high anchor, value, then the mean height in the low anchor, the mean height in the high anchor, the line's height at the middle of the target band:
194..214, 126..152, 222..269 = 7.4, 15.1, 14.5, 14.7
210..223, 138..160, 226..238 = 1.8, 15.3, 14.5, 14.6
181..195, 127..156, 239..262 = 4.0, 15.2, 14.6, 14.9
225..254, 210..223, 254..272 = -2.0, 12.6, 14.5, 13.6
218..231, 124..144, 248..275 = 0.5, 15.1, 14.5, 14.7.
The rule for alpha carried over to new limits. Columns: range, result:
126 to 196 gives 14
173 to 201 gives 11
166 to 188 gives 13.5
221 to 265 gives 14.5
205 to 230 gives 12.5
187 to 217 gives 9.74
